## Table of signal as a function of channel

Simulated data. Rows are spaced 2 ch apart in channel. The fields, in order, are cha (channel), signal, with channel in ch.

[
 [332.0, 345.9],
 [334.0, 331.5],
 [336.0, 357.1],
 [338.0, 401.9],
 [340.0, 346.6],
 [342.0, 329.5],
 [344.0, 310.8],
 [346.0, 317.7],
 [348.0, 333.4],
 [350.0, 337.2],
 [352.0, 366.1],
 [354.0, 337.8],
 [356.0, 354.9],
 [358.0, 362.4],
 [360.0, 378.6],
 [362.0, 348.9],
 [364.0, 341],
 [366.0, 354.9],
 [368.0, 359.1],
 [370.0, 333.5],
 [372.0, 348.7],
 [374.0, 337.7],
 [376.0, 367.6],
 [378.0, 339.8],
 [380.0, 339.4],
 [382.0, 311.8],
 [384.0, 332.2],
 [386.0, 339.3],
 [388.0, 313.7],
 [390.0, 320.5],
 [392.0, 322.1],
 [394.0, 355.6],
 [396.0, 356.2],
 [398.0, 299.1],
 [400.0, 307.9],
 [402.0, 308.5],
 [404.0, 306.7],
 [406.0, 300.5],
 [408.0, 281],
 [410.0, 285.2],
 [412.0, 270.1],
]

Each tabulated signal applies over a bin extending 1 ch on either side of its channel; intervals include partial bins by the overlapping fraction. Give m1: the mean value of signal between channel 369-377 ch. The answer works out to 347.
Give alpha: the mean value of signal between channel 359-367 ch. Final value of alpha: 356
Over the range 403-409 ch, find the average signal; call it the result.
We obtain 296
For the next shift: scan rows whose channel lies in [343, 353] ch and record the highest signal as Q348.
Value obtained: 366.1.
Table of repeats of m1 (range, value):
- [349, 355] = 347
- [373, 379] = 348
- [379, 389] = 327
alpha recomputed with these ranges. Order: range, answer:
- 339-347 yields 326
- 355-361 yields 365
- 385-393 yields 324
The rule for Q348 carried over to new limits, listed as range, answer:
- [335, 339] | 401.9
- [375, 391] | 367.6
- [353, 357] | 354.9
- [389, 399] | 356.2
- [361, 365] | 348.9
